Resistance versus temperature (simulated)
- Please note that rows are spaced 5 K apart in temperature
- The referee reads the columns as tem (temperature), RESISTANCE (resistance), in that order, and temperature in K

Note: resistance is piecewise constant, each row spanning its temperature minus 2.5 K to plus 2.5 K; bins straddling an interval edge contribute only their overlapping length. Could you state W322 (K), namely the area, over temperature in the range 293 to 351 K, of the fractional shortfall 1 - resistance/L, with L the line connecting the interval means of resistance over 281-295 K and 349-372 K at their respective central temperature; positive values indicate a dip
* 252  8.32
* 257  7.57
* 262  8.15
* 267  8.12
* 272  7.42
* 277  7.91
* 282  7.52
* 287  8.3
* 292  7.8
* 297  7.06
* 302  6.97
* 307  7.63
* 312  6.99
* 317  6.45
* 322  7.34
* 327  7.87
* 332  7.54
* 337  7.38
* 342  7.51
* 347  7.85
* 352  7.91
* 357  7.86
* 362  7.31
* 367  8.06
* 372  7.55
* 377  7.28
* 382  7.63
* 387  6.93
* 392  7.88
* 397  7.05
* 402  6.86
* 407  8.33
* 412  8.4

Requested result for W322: 3.49 K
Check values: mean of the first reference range 7.88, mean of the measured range 7.35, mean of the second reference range 7.76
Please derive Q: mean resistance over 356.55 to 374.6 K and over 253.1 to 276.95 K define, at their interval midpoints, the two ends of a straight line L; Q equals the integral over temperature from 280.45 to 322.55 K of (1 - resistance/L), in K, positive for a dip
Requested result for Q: 2.45 K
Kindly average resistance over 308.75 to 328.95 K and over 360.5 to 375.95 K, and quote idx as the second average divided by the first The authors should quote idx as 1.07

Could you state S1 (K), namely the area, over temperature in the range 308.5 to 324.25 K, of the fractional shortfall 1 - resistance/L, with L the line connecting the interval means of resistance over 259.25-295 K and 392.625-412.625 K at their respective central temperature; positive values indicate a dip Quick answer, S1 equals 1.7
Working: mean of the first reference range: 7.87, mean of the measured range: 6.96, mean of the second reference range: 7.61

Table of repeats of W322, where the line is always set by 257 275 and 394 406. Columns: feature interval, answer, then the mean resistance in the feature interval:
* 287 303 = 0.50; 7.47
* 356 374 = -0.83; 7.69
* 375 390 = -0.09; 7.3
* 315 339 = 0.65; 7.33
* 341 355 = -0.67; 7.79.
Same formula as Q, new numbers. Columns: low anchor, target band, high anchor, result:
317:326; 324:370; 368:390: -2.6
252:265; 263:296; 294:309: -1.0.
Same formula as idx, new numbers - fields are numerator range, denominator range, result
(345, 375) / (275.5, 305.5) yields 1.02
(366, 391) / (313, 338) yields 1.03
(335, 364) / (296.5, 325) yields 1.08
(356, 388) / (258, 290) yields 0.95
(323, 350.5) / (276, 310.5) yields 1.01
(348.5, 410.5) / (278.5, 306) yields 1.00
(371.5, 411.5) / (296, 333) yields 1.04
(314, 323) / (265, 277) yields 0.88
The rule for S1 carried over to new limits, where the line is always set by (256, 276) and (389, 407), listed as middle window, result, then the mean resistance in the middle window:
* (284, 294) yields -0.3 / 8.04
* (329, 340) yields 0.2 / 7.48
